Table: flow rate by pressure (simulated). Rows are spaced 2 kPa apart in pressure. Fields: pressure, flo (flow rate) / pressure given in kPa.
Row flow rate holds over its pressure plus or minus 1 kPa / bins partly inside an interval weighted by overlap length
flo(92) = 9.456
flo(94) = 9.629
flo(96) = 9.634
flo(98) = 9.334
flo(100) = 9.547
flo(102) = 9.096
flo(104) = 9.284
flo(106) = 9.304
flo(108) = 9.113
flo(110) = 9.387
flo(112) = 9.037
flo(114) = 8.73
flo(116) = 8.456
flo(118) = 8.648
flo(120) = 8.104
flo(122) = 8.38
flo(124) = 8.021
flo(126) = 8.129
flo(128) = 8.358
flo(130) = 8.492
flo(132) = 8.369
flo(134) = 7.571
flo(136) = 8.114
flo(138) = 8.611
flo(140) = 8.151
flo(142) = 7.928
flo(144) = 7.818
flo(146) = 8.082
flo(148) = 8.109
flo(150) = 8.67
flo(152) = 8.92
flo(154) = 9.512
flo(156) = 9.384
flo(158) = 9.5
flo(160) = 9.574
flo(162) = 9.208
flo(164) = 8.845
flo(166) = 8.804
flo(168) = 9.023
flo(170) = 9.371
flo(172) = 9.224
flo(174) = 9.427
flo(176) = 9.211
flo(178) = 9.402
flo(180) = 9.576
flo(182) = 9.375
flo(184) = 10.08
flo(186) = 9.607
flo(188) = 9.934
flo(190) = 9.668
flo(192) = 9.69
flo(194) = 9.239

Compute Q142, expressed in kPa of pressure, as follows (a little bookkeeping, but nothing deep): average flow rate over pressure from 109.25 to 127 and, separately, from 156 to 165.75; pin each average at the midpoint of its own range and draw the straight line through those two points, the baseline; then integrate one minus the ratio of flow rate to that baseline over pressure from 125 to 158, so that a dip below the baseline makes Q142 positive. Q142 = 1.9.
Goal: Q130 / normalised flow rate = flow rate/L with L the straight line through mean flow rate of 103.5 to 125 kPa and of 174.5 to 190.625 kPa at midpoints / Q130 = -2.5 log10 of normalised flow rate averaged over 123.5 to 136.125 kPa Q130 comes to 0.10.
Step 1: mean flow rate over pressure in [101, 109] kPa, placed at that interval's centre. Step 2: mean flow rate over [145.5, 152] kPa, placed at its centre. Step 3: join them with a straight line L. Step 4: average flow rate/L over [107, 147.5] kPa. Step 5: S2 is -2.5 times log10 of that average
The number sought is 0.05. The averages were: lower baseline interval 9.2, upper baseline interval 8.4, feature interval 8.37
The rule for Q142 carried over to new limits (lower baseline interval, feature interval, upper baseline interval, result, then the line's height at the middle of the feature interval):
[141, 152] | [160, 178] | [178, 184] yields -0.2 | 9.09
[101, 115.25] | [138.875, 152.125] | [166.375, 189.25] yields 1.6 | 9.3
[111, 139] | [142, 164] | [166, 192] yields 0.3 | 8.94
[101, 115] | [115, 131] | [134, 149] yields 0.6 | 8.66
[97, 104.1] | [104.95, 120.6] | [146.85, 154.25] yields 0.5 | 9.17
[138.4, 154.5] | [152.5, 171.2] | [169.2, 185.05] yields -0.7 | 8.92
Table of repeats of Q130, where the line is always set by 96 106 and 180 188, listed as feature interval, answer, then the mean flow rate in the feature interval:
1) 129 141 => 0.157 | 8.22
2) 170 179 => 0.039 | 9.32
